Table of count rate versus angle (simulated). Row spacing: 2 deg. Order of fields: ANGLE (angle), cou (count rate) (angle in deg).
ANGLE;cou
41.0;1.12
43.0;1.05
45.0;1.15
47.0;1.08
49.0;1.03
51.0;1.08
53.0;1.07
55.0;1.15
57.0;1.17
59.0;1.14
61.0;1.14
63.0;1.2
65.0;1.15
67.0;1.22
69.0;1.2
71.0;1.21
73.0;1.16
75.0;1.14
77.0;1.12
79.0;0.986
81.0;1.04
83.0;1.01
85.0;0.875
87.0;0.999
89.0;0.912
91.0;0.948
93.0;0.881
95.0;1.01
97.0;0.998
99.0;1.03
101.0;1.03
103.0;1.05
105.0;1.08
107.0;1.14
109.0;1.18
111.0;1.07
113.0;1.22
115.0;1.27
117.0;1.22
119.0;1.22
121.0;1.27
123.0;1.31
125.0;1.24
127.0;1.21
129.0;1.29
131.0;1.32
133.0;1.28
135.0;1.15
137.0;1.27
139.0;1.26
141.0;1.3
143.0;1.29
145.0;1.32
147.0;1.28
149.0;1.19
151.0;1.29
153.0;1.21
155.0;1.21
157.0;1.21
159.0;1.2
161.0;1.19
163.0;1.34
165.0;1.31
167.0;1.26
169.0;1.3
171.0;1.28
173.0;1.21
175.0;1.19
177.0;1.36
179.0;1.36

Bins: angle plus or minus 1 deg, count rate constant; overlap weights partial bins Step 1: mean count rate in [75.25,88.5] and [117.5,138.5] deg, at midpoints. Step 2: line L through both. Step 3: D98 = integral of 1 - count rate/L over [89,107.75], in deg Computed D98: 1.5 deg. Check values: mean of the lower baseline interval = 1.01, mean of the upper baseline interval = 1.26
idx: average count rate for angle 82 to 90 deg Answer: 0.949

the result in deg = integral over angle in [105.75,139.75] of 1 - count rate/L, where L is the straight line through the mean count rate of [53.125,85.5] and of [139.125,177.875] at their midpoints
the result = -0.7 deg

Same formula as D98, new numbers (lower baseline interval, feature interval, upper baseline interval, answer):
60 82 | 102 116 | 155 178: 0.5 deg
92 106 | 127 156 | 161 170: -1.7 deg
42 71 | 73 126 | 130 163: 4.6 deg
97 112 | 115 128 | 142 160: -1.2 deg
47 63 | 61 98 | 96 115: 1.5 deg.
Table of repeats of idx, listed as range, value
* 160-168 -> 1.28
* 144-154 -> 1.26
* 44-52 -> 1.08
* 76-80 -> 1.05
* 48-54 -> 1.06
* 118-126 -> 1.26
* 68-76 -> 1.18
